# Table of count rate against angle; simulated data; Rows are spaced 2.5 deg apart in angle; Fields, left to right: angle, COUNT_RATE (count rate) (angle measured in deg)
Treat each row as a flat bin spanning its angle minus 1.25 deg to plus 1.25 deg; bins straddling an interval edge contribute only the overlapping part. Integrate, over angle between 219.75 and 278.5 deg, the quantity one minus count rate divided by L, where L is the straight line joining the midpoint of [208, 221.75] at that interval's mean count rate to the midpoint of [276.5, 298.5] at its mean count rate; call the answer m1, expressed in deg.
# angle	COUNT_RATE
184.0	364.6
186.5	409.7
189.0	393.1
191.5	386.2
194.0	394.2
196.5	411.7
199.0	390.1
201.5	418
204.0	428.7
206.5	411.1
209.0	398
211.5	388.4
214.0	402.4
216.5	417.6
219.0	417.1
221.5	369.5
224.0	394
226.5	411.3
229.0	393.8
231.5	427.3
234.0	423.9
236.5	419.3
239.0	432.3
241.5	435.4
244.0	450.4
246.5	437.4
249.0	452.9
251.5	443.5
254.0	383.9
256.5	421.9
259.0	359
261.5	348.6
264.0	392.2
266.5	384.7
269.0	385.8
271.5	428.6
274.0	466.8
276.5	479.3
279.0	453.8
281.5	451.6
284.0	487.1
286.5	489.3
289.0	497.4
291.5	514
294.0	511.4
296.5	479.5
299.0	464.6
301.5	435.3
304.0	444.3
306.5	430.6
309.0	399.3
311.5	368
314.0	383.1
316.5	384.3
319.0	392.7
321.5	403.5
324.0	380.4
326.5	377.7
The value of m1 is 3.25 deg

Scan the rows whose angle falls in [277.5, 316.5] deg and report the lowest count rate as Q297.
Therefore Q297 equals 368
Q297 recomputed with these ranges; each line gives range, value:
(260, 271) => 348.6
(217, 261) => 359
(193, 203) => 390.1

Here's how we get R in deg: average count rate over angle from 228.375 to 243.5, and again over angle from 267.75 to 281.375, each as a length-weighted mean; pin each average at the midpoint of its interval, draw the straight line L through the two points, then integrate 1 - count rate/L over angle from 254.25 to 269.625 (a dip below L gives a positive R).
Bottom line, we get 1.9 deg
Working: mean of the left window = 425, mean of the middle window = 382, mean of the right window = 444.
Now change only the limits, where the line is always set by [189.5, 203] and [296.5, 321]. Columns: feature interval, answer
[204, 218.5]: -0.15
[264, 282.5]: -1.02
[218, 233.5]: 0.04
